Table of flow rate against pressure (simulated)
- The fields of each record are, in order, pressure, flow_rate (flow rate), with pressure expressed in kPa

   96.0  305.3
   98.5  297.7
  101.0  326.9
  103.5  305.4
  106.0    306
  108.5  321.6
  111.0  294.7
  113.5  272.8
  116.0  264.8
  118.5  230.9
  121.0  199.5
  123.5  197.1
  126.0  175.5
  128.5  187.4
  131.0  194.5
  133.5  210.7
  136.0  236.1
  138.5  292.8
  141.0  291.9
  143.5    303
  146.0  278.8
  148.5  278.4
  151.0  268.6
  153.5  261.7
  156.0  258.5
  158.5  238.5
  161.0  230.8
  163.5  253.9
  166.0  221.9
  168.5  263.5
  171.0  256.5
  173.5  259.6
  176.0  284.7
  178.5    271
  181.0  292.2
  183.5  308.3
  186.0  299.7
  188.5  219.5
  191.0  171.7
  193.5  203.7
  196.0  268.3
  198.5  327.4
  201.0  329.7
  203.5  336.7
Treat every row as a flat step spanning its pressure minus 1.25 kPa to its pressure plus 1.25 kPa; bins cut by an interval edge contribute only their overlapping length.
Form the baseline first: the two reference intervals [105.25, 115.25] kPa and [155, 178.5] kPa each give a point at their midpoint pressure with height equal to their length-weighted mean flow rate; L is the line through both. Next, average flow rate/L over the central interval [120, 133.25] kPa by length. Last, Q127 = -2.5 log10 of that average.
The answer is 0.42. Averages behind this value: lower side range 297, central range 192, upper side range 253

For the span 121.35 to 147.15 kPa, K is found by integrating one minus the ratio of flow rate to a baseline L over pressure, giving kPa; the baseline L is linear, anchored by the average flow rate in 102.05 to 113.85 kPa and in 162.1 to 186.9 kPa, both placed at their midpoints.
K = 4.8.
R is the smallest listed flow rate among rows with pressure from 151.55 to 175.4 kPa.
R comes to 221.9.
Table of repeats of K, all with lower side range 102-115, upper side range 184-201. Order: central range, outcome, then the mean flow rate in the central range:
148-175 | 1.92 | 253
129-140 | 2.10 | 232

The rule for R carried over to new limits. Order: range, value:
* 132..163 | 210.7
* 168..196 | 171.7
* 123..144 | 175.5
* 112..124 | 197.1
